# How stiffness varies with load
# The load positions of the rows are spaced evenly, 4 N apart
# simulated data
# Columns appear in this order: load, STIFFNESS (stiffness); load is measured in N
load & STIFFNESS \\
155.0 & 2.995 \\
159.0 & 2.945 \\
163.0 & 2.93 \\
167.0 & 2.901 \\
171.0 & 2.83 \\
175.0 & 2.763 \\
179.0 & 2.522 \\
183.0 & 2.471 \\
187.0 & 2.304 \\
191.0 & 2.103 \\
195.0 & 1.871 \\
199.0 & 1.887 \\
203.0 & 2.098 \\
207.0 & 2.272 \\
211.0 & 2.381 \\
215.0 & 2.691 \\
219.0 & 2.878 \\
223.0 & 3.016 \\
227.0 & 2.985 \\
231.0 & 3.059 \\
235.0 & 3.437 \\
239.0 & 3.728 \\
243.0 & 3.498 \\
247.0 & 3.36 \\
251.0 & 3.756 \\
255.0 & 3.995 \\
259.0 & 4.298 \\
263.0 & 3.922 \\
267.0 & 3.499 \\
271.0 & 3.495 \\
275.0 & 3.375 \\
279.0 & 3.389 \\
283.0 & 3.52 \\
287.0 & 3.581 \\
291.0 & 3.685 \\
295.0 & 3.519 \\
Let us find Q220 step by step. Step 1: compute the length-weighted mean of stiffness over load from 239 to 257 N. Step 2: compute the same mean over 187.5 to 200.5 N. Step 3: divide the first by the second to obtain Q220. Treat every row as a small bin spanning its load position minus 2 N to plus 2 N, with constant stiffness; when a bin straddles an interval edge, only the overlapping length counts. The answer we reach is 1.8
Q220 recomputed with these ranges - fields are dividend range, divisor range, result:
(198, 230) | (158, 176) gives 0.89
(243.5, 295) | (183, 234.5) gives 1.46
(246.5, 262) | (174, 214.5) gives 1.72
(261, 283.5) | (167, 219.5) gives 1.48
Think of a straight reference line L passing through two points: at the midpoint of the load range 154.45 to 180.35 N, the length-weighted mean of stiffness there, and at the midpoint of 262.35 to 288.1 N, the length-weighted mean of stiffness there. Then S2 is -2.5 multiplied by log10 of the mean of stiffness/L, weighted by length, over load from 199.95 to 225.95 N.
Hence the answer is 0.226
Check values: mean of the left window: 2.84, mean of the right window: 3.52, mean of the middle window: 2.54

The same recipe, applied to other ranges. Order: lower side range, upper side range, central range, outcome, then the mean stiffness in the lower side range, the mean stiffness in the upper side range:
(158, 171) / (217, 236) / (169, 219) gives 0.25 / 2.91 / 3.06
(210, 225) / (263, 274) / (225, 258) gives -0.12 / 2.77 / 3.56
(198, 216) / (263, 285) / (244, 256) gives -0.20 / 2.26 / 3.5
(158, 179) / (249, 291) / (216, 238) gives 0.08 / 2.84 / 3.68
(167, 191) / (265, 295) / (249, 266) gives -0.20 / 2.57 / 3.51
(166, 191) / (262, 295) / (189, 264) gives 0.03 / 2.58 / 3.54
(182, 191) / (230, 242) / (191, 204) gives 0.29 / 2.31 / 3.44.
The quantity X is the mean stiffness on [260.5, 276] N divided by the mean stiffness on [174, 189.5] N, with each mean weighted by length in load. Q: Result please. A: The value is 1.5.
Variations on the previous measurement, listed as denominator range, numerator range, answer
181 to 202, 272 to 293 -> 1.65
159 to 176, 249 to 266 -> 1.38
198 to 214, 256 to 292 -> 1.65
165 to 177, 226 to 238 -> 1.14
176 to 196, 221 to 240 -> 1.40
